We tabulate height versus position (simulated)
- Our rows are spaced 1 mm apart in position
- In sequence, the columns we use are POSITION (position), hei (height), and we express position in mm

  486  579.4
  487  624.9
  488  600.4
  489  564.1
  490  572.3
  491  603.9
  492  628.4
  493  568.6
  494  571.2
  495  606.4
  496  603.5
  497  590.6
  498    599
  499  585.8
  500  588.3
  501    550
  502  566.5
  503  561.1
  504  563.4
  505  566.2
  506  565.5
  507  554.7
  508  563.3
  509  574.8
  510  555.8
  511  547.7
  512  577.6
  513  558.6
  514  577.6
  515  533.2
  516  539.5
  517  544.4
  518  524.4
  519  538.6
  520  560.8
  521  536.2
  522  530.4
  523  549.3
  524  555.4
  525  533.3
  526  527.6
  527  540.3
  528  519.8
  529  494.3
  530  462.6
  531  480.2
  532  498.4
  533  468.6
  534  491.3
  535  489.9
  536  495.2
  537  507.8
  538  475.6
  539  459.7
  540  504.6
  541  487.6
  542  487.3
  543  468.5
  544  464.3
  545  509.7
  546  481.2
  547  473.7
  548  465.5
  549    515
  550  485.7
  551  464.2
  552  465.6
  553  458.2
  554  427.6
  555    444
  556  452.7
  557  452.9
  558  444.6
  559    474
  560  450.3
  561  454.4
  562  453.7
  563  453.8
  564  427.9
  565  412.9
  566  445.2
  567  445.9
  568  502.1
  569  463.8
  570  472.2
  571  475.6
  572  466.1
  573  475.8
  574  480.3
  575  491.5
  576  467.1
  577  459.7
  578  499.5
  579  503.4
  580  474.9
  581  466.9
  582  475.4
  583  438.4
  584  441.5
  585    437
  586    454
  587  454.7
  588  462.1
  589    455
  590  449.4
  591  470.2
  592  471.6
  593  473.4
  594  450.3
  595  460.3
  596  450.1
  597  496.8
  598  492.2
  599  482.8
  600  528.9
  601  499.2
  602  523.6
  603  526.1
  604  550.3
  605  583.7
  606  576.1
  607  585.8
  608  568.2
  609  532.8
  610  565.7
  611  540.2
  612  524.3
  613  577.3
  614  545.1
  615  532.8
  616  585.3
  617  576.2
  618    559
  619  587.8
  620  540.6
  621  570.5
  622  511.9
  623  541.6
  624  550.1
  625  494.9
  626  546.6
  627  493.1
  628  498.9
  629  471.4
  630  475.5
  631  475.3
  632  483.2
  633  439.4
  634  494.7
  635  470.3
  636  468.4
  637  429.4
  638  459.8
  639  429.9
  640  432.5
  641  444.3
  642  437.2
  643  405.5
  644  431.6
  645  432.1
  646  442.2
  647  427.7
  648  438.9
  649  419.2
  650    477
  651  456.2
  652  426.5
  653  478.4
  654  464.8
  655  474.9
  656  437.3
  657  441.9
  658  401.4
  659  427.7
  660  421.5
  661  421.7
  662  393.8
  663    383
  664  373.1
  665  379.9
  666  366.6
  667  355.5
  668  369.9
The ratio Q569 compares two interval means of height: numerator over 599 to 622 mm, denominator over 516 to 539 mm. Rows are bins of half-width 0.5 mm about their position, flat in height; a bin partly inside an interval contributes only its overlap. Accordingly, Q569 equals 1.07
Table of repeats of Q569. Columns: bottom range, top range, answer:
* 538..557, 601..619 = 1.18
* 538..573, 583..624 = 1.11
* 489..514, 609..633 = 0.92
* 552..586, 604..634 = 1.16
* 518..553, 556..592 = 0.92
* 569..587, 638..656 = 0.94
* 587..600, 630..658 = 0.95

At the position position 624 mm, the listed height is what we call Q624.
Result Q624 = 550.1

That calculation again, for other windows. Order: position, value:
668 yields 369.9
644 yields 431.6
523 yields 549.3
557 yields 452.9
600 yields 528.9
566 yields 445.2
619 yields 587.8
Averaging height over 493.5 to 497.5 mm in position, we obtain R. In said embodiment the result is 593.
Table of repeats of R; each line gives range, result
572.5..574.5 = 478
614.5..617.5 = 565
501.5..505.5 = 564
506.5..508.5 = 559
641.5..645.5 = 427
